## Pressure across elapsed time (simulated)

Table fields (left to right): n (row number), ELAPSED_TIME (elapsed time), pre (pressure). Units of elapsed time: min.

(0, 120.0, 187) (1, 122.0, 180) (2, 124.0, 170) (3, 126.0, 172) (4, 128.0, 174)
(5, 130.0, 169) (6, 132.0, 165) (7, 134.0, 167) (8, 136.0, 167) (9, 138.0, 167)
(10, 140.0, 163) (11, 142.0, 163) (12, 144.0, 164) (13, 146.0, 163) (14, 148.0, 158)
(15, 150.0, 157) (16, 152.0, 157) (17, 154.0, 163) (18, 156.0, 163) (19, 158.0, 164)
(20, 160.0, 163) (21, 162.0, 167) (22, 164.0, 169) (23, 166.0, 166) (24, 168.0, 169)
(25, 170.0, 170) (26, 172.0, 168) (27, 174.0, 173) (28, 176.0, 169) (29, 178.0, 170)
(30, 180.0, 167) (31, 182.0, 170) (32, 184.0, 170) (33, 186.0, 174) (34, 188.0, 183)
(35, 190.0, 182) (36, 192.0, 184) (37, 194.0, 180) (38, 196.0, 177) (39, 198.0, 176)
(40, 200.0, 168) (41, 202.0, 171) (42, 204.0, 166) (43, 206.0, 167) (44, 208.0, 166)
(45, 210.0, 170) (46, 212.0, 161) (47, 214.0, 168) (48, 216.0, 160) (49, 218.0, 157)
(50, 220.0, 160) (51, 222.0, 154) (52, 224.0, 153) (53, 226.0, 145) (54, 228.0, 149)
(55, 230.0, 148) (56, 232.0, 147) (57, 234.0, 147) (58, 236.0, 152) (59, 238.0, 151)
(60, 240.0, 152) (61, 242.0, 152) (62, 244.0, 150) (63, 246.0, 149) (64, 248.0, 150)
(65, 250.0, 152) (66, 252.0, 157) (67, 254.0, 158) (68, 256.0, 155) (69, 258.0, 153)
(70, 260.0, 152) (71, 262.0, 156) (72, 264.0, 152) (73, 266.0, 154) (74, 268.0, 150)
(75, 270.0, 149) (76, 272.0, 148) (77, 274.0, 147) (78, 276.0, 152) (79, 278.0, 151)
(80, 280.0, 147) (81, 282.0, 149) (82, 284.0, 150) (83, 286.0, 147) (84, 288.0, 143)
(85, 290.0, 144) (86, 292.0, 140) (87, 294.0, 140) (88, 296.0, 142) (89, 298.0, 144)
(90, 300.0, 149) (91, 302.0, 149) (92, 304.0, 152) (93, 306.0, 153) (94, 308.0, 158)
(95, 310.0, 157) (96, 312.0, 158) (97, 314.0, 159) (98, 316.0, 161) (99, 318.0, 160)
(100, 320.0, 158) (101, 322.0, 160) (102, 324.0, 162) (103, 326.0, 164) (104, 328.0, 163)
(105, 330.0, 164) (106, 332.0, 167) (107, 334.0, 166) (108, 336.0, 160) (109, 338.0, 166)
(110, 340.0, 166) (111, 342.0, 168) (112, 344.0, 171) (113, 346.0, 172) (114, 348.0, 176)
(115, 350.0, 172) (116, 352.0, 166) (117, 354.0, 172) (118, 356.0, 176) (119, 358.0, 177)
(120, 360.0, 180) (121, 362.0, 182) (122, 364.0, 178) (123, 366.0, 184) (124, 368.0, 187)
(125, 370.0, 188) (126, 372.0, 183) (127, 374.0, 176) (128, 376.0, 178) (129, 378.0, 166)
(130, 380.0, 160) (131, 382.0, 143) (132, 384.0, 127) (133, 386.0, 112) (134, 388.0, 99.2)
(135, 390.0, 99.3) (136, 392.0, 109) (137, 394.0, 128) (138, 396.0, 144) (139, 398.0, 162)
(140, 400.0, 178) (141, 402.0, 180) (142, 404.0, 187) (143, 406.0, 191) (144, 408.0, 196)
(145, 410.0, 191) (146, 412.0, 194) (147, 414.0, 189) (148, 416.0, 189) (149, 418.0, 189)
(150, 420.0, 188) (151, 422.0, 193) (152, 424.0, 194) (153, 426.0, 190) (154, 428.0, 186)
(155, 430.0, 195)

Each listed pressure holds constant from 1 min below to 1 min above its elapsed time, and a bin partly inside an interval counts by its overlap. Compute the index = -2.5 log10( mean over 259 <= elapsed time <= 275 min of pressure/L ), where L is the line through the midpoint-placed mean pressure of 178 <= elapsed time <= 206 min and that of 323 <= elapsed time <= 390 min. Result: 0.128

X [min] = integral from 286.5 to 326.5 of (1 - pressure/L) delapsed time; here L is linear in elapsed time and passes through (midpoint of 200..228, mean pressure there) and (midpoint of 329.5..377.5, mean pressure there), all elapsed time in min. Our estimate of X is 4.1 min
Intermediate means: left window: 161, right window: 174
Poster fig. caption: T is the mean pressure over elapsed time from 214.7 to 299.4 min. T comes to 150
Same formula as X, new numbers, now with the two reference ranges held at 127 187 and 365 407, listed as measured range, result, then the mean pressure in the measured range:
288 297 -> 1.0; 142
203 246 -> 2.0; 156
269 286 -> 1.3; 149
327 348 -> -1.1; 167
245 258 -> 0.7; 153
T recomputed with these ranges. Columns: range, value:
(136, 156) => 162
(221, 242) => 150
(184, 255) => 161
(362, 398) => 152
